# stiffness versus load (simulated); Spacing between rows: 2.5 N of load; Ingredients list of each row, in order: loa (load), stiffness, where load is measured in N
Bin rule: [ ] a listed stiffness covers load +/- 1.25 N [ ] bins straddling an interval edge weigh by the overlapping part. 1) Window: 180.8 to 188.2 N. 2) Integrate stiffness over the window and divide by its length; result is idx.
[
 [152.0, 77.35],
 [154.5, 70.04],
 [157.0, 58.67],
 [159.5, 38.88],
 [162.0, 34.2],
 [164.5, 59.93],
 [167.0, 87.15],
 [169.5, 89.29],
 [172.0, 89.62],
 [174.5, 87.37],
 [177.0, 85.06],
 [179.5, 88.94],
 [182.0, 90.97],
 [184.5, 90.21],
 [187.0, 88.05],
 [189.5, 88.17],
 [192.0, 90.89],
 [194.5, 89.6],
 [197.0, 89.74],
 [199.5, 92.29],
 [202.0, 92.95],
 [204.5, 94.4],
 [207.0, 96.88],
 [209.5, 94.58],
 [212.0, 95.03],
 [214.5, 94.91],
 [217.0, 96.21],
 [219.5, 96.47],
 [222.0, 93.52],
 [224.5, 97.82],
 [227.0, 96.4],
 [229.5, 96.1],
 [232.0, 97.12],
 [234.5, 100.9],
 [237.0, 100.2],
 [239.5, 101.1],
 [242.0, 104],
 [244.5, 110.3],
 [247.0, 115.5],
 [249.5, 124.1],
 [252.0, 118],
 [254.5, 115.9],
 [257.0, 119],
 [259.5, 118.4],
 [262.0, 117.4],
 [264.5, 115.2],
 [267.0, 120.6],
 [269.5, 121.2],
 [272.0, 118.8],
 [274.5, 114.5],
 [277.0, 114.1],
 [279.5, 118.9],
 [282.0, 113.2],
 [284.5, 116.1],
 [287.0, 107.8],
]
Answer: 89.7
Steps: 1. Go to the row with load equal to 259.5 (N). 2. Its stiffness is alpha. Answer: 118.4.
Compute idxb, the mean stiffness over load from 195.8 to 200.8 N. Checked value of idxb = 91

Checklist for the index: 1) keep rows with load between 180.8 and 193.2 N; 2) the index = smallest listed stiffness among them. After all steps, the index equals 88.05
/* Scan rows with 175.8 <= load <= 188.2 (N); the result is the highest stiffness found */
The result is 90.97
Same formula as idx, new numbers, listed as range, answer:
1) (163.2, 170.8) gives 78.6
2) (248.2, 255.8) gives 119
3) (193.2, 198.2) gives 89.7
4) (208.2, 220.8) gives 95.4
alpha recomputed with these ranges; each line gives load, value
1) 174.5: 87.37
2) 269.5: 121.2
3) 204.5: 94.4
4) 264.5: 115.2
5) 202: 92.95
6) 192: 90.89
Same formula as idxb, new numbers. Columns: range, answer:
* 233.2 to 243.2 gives 102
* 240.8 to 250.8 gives 114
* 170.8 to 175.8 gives 88.4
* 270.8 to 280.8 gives 117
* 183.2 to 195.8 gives 89.4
